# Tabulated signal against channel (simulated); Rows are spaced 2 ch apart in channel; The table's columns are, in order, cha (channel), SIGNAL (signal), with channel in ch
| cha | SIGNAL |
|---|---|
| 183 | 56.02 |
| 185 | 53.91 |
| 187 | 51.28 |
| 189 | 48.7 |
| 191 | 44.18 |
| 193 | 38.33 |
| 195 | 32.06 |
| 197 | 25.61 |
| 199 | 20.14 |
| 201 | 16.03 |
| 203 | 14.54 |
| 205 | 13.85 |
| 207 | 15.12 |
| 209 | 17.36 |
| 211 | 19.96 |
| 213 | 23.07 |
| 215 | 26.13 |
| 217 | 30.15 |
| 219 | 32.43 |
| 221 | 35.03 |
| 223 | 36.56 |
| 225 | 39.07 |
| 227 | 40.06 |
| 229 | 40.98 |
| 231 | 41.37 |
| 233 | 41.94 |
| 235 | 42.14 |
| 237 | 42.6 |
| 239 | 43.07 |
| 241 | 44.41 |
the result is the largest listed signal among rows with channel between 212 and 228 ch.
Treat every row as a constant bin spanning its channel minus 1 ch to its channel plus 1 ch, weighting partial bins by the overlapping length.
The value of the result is 40.06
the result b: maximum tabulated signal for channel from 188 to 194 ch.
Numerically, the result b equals 48.7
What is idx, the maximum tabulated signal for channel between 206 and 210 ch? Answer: 17.36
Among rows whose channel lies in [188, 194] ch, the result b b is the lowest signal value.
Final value 38.33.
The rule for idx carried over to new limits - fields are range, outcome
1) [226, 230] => 40.98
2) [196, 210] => 25.61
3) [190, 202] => 44.18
